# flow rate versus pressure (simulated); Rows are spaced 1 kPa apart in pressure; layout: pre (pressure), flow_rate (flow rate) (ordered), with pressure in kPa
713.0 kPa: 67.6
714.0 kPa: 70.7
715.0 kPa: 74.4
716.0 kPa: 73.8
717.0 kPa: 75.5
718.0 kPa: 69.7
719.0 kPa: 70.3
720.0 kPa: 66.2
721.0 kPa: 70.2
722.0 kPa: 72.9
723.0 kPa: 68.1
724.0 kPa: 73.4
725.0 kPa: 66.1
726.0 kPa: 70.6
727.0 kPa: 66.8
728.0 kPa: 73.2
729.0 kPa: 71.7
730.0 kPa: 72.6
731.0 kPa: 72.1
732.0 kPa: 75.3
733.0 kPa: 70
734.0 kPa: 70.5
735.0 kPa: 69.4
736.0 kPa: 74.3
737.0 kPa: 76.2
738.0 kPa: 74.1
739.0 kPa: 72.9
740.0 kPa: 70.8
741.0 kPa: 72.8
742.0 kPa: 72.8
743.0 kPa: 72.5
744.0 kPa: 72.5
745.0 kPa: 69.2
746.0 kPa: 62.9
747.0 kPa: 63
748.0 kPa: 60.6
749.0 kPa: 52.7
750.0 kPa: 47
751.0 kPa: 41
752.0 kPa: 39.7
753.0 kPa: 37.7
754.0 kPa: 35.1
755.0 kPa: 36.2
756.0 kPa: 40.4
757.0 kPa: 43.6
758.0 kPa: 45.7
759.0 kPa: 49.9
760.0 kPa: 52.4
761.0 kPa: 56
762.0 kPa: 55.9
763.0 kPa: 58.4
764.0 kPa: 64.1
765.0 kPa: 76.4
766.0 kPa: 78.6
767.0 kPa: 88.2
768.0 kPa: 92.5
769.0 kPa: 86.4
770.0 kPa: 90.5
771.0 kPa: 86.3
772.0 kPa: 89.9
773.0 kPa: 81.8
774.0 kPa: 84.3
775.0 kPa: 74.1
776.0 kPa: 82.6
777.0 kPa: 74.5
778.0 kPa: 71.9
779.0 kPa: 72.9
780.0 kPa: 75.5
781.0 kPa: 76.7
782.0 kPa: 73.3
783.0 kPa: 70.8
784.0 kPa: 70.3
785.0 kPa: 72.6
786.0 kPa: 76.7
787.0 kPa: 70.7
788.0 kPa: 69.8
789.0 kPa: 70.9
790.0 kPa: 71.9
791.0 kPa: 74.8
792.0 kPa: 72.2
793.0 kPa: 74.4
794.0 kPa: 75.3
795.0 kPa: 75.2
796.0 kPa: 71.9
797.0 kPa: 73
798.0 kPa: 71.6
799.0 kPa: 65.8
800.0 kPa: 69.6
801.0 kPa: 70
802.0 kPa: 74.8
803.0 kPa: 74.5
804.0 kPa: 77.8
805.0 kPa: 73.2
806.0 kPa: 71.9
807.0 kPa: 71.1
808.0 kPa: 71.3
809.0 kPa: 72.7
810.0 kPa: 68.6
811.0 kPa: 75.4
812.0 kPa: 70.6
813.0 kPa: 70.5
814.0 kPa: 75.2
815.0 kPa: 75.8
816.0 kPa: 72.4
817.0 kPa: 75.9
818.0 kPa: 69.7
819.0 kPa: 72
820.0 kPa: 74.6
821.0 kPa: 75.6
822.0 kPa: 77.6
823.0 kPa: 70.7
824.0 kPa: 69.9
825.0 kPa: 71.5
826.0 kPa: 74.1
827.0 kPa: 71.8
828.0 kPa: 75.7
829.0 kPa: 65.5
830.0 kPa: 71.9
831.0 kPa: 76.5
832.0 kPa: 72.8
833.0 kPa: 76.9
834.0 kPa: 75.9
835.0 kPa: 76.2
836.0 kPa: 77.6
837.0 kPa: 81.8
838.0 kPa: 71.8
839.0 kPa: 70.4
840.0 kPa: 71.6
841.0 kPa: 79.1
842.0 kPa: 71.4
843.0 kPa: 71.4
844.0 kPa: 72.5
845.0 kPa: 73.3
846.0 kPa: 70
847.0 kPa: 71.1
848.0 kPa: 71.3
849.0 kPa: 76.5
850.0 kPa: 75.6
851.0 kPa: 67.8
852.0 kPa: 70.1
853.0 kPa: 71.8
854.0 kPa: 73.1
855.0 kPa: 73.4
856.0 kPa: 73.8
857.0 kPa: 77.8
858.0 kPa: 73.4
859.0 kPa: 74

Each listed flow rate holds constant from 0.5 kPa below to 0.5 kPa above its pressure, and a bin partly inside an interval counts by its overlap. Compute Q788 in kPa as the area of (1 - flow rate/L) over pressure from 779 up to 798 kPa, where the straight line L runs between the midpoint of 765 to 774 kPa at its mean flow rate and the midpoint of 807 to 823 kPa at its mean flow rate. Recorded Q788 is 1.78 kPa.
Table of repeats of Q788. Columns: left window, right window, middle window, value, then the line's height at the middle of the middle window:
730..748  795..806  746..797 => 3.32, 71.7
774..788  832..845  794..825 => 0.74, 74.4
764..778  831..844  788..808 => 1.71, 79.3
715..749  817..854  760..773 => -0.87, 71.4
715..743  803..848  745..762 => 5.53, 72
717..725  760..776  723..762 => 6.04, 73.3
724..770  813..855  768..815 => -4.20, 68.8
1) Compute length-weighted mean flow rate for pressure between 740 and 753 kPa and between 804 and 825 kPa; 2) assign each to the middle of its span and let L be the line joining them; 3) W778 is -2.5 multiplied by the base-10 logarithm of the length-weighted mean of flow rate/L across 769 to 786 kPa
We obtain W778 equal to -0.19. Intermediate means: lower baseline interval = 60.1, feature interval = 78.2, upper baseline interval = 72.8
